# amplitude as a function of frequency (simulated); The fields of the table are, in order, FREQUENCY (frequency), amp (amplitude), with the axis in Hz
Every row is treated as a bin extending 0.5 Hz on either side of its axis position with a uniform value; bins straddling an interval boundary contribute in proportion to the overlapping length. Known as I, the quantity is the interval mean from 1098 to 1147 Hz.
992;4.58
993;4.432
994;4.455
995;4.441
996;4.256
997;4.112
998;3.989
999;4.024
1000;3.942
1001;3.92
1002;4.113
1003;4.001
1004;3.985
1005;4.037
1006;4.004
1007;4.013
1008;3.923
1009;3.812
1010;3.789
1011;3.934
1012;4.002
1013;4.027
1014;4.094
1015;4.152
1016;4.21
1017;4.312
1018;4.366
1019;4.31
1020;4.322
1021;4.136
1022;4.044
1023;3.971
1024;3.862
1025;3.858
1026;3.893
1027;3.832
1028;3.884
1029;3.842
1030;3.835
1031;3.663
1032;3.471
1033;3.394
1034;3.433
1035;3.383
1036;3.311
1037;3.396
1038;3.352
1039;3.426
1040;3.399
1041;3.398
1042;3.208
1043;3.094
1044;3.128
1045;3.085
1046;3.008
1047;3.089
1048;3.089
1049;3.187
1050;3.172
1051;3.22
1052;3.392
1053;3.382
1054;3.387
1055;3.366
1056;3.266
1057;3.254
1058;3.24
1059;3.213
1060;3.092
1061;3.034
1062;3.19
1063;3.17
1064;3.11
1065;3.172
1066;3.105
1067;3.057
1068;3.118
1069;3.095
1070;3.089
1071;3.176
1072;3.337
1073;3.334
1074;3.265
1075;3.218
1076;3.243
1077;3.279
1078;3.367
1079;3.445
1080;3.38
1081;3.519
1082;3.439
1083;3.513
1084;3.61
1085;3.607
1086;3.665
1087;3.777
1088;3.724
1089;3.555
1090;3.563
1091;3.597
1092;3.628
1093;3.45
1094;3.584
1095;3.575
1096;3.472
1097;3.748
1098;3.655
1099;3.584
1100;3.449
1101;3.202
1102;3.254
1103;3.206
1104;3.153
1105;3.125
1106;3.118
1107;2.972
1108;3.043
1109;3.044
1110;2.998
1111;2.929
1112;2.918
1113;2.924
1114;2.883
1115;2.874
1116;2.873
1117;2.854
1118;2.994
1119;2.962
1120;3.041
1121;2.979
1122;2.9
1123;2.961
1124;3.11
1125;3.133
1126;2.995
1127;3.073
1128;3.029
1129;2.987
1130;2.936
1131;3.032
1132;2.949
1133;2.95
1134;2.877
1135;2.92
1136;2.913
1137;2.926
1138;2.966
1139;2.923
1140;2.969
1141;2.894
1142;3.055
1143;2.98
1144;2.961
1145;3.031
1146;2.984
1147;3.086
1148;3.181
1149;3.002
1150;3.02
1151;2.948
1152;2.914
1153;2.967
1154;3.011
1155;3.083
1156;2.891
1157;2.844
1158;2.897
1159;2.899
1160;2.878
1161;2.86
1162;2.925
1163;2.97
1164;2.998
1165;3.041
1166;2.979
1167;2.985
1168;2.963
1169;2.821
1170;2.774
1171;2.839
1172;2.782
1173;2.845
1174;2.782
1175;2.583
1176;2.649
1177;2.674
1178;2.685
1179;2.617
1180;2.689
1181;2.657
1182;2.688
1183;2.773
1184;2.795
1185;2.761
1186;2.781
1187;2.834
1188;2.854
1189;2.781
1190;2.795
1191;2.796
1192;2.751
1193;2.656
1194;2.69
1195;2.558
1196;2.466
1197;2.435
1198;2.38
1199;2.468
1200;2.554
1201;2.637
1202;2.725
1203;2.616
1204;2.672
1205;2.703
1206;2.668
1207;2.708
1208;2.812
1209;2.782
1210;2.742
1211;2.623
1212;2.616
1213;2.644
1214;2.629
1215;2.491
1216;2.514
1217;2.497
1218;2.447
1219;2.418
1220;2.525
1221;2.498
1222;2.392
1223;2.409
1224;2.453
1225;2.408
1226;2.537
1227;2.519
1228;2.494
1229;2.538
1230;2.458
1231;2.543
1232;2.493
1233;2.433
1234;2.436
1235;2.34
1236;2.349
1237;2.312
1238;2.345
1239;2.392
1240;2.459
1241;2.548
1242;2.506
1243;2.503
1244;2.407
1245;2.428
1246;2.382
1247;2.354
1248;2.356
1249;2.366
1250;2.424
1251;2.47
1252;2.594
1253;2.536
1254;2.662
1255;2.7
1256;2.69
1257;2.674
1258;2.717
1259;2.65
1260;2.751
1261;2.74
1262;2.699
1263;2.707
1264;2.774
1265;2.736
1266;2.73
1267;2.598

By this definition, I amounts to 3.02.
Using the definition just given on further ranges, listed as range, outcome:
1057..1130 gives 3.23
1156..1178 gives 2.85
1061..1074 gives 3.16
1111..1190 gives 2.91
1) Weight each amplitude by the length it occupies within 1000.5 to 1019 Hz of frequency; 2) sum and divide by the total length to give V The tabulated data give 4.05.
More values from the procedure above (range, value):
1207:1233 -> 2.54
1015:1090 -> 3.46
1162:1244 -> 2.63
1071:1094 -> 3.47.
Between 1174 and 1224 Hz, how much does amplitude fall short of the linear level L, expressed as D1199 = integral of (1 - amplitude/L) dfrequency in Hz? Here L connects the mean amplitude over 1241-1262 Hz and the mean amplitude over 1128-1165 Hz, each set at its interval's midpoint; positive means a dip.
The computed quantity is 2.2 Hz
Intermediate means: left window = 2.96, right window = 2.55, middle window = 2.64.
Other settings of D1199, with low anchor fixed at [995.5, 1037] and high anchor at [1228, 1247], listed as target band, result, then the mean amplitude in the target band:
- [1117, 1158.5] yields 1.7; 2.98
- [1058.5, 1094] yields 1.7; 3.35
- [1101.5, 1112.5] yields 0.8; 3.07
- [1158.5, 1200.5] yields 1.1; 2.76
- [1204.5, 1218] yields -0.1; 2.64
